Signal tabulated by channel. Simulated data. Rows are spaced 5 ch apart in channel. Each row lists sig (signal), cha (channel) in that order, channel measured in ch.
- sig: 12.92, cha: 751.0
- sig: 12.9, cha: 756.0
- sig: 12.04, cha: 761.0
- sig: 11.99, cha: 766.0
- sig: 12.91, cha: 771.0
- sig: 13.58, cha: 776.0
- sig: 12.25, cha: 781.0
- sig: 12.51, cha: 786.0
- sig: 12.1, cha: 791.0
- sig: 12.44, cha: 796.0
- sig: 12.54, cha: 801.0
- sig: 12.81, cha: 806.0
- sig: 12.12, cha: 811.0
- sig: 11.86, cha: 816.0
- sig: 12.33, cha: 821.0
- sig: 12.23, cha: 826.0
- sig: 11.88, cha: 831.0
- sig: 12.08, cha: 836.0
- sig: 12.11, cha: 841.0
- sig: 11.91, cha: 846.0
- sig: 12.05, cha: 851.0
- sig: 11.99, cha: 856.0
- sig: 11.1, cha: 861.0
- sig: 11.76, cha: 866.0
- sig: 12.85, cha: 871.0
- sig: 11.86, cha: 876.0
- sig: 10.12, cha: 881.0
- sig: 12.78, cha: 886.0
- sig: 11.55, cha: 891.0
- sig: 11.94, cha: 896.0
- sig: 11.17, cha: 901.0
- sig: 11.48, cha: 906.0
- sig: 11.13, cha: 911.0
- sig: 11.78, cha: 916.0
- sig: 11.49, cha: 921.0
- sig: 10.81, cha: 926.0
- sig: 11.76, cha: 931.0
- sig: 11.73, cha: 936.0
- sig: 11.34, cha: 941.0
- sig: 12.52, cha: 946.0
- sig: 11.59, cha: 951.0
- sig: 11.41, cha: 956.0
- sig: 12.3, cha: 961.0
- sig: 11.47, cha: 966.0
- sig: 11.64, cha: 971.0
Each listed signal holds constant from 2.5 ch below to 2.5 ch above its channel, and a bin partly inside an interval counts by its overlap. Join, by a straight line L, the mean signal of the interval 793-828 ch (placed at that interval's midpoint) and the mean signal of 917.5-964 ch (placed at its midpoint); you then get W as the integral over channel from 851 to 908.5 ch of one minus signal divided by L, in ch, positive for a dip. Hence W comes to 1.3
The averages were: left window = 12.3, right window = 11.7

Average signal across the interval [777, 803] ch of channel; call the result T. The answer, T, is 12.4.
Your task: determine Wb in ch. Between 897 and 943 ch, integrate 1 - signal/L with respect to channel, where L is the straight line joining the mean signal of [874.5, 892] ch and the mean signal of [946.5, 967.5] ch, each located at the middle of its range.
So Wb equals 1.0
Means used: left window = 11.6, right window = 11.8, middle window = 11.4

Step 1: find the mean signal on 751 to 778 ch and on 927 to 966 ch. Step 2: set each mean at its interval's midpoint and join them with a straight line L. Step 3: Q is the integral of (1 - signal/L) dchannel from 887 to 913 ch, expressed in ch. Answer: 1.0 ch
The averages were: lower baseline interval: 12.7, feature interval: 11.5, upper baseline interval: 11.7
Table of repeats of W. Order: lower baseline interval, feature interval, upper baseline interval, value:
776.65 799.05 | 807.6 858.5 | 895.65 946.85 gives 0.22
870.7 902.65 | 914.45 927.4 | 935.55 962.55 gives 0.42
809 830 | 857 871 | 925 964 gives 0.27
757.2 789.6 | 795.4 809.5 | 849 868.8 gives -0.36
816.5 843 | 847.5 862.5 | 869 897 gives 0.26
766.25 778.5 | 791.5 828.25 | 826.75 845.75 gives 0.34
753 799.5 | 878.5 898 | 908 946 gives 0.30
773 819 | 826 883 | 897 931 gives 0.48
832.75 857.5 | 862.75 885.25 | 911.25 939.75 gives 0.21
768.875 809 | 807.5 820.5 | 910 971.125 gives 0.38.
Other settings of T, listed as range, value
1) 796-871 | 12.1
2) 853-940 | 11.6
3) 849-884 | 11.7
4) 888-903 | 11.6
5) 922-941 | 11.4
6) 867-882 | 11.8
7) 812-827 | 12.1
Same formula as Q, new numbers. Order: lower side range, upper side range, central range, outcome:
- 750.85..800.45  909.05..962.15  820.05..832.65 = 0.1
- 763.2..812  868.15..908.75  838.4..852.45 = 0.0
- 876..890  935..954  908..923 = 0.3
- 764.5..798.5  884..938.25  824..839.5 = 0.2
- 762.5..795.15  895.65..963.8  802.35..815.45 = 0.0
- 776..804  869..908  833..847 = 0.1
